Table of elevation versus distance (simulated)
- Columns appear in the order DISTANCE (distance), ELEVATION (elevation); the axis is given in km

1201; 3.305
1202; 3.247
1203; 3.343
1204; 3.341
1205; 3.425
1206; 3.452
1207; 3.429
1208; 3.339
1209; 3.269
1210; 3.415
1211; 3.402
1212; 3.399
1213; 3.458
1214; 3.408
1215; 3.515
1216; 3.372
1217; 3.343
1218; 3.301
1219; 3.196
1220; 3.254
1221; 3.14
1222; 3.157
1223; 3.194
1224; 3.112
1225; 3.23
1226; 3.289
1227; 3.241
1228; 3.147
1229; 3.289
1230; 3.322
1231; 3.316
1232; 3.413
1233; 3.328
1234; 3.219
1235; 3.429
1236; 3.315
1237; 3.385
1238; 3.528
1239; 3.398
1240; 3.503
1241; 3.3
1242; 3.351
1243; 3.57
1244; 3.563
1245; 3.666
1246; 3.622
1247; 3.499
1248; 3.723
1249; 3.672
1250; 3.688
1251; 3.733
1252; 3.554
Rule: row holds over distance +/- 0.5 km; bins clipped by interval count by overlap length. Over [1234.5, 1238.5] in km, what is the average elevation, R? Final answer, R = 3.41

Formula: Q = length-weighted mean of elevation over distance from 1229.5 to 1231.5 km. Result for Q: 3.32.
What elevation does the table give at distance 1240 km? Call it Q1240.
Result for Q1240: 3.503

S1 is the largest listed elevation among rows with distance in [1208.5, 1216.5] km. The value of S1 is 3.515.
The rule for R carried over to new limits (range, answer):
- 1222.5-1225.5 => 3.18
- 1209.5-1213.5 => 3.42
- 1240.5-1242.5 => 3.33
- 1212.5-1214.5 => 3.43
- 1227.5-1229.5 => 3.22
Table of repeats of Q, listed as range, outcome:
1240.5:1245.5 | 3.49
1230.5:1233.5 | 3.35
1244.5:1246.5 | 3.64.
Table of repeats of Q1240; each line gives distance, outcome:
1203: 3.343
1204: 3.341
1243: 3.57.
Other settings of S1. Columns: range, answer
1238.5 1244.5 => 3.57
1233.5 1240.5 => 3.528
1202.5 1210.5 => 3.452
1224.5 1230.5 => 3.322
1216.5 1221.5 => 3.343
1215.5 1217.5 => 3.372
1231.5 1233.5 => 3.413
